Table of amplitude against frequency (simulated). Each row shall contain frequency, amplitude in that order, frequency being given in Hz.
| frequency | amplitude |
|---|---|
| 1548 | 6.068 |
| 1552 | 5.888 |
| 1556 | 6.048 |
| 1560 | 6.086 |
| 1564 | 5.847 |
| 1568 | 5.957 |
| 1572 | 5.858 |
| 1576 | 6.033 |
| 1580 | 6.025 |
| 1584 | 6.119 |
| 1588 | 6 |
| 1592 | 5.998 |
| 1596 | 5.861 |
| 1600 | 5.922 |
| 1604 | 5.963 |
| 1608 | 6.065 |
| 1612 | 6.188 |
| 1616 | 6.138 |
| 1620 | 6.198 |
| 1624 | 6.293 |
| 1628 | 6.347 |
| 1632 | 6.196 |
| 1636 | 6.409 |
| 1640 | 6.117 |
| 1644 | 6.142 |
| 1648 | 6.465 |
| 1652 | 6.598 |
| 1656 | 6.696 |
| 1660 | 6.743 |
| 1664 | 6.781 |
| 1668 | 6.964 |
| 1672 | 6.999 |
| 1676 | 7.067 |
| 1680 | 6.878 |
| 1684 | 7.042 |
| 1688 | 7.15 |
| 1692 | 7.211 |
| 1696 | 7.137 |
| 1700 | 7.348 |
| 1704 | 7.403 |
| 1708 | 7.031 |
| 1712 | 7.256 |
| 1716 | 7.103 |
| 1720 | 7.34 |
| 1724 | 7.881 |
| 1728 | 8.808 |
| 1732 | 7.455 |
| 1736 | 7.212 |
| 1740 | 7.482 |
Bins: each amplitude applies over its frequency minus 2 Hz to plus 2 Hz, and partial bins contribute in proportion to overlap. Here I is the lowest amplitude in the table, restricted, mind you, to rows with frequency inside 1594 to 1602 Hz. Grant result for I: 5.861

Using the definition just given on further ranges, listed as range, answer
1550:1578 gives 5.847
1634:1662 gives 6.117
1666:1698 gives 6.878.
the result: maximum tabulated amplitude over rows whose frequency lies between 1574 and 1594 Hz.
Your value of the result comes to 6.119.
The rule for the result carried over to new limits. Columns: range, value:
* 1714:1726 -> 7.881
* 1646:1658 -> 6.696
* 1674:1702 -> 7.348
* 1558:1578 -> 6.086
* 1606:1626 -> 6.293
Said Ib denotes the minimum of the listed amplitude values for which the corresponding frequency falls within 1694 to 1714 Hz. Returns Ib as 7.031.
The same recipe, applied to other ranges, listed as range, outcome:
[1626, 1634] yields 6.196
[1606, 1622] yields 6.065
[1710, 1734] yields 7.103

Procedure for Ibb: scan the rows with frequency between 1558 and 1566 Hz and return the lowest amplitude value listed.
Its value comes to 5.847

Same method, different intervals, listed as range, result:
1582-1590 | 6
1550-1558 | 5.888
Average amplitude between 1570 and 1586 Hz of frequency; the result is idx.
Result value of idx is 6.01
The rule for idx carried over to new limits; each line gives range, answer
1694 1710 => 7.23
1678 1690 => 7.02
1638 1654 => 6.33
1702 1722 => 7.23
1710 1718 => 7.18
